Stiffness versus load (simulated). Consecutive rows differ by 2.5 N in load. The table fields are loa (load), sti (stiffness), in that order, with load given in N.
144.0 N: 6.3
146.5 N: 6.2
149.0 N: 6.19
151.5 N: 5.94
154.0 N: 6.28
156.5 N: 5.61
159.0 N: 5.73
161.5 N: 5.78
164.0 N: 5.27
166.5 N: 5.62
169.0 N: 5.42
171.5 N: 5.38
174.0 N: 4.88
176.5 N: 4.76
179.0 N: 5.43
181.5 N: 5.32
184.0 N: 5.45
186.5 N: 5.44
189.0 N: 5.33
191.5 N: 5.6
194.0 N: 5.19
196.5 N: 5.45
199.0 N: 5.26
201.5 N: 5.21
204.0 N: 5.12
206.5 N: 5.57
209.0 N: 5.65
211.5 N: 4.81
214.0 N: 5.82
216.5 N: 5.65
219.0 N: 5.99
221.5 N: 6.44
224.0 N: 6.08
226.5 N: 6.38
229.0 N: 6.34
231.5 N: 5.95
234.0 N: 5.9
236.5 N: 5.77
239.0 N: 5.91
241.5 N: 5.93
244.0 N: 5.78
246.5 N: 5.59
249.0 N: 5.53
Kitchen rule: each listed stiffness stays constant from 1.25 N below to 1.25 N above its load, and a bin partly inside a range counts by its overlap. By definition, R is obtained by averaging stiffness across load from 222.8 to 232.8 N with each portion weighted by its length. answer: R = 6.19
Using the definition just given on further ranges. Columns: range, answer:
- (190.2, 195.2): 5.4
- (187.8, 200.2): 5.37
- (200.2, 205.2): 5.17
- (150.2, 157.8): 5.94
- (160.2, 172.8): 5.49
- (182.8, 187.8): 5.44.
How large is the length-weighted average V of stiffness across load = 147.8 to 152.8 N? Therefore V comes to 6.07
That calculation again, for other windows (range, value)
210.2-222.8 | 5.74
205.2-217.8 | 5.5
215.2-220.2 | 5.82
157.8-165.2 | 5.59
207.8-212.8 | 5.23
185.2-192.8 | 5.45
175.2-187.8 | 5.28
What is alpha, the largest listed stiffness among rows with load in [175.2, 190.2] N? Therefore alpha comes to 5.45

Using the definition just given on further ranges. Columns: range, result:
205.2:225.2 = 6.44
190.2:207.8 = 5.6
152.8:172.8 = 6.28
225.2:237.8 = 6.38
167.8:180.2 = 5.43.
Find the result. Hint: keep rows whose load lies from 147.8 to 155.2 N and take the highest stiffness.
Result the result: 6.28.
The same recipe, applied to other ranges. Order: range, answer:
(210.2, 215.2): 5.82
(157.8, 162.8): 5.78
